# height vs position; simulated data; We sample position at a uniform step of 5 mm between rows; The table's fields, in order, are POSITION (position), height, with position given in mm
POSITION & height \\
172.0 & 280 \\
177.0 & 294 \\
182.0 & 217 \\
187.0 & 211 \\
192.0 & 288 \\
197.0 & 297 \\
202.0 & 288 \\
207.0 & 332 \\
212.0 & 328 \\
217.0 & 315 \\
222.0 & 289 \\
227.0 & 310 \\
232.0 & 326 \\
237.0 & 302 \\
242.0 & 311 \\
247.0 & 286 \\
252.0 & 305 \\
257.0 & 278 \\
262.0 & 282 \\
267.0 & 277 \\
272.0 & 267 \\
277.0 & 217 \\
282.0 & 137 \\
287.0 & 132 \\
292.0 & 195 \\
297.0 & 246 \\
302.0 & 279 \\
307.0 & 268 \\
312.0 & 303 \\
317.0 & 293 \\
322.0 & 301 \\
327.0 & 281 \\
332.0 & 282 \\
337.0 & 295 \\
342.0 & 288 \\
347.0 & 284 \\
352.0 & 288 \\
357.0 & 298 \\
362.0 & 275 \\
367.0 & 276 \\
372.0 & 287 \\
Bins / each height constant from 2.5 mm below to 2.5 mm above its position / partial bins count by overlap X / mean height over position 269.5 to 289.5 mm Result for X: 188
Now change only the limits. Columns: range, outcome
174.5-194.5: 252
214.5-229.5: 305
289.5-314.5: 258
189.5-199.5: 292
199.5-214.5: 316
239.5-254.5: 301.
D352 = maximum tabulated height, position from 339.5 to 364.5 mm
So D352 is 298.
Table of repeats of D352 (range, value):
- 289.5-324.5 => 303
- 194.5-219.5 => 332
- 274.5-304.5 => 279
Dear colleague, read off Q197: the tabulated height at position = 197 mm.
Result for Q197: 297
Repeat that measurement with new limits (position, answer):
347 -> 284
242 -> 311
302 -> 279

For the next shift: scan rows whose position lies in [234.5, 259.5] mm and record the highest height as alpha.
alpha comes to 311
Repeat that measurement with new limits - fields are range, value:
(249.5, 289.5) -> 305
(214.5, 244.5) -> 326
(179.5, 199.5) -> 297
